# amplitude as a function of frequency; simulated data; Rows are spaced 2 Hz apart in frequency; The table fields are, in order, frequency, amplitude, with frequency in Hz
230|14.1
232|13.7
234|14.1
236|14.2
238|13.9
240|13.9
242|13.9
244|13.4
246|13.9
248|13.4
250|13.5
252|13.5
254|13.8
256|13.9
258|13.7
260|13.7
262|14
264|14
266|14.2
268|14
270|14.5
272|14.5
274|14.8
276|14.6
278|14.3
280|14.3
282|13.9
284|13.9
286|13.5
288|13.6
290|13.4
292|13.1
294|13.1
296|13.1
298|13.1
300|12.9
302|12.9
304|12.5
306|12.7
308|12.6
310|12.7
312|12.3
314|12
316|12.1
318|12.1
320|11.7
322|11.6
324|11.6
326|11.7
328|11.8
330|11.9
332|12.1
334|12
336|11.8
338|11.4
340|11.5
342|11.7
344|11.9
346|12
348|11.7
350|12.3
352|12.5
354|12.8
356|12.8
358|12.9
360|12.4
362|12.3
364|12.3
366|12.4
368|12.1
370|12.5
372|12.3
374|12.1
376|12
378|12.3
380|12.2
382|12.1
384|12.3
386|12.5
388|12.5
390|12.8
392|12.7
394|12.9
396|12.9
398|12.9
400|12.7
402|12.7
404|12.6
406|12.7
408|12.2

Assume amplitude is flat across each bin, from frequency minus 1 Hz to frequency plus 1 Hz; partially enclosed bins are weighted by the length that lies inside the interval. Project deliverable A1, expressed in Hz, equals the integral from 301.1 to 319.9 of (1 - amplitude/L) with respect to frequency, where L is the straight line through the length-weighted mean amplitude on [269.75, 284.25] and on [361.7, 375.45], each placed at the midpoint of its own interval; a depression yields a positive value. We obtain 1.7 Hz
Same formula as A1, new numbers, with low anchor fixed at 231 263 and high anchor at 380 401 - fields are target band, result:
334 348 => 1.4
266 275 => -0.6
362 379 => 0.7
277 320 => 1.1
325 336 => 1.0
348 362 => 0.4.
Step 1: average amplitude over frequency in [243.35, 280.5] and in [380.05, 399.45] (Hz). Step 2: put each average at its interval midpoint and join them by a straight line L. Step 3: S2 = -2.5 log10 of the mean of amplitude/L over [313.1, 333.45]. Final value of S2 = 0.13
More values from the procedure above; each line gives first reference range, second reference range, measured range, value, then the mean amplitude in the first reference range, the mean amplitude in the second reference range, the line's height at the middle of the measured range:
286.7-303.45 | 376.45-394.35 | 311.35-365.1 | 0.07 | 13.1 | 12.4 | 12.8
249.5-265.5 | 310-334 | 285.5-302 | -0.04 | 13.8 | 11.9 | 12.7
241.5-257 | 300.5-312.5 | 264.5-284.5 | -0.09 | 13.7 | 12.6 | 13.2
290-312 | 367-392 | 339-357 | 0.04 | 12.9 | 12.3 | 12.5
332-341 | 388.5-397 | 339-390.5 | 0.00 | 11.7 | 12.8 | 12.3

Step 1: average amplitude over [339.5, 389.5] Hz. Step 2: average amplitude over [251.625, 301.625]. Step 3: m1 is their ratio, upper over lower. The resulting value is 0.89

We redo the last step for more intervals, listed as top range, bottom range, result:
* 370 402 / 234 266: 0.90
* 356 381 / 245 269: 0.89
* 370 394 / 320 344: 1.05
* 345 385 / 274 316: 0.93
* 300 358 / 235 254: 0.88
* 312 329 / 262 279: 0.83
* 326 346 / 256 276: 0.83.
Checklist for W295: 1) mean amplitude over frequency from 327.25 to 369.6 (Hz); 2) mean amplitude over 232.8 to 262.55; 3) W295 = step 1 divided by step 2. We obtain 0.88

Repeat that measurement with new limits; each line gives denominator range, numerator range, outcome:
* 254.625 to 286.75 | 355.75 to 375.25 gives 0.88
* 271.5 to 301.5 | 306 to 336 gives 0.88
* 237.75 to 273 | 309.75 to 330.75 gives 0.86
